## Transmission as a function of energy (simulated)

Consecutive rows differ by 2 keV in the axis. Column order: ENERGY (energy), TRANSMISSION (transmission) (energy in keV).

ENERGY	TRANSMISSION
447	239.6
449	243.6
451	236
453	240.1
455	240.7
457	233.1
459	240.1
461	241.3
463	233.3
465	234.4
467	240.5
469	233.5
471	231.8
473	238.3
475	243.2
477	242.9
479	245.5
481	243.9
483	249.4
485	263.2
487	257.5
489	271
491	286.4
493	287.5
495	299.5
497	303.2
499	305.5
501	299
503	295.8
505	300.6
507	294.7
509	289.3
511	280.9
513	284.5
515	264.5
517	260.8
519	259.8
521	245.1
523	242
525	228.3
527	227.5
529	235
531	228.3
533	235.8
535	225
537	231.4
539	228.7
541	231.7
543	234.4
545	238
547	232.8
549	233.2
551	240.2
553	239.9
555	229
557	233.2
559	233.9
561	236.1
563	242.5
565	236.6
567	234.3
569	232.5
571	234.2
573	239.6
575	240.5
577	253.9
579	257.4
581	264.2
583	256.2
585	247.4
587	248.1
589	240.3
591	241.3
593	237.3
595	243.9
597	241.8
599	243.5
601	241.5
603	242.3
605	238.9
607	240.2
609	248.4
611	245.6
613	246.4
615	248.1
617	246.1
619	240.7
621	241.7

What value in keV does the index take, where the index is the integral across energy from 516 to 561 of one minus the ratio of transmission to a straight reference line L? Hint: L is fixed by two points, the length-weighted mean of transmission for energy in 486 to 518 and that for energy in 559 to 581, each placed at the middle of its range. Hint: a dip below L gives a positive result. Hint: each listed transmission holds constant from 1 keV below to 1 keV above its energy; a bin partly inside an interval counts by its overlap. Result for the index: 4.5 keV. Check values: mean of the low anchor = 286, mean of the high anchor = 242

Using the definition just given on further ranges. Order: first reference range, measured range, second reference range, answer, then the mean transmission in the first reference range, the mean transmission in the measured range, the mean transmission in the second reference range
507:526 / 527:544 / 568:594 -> 1.8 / 263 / 231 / 246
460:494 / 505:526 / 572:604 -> -1.5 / 250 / 267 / 246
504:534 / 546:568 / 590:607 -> 1.3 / 258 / 236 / 241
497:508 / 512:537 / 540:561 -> 2.4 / 299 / 244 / 235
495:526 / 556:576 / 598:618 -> 1.7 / 278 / 236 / 244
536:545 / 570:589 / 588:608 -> -0.8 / 232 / 249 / 241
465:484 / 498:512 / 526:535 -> -3.6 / 241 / 295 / 231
